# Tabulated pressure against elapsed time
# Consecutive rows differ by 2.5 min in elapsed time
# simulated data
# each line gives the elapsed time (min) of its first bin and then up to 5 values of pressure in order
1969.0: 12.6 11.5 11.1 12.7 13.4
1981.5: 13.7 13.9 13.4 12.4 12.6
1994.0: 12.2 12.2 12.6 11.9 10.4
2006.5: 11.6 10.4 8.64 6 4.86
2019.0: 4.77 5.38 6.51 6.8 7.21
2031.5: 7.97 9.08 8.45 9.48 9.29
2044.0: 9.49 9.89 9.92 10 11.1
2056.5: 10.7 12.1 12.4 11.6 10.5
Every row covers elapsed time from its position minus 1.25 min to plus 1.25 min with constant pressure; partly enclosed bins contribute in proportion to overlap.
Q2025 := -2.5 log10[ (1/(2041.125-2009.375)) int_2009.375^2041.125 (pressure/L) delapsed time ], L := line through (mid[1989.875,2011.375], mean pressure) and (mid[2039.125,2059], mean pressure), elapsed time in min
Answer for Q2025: 0.43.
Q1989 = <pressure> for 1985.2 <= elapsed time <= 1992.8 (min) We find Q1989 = 12.8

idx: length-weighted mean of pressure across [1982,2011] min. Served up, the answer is 12.1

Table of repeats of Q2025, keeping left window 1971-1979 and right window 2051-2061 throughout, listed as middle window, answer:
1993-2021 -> 0.23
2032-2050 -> 0.21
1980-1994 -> -0.10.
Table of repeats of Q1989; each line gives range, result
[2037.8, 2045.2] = 9.42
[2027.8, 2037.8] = 8.19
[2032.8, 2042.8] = 9.08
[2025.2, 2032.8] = 7.33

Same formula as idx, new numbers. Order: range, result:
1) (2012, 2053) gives 7.85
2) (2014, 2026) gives 5.53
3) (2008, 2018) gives 7.33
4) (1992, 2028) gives 8.94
